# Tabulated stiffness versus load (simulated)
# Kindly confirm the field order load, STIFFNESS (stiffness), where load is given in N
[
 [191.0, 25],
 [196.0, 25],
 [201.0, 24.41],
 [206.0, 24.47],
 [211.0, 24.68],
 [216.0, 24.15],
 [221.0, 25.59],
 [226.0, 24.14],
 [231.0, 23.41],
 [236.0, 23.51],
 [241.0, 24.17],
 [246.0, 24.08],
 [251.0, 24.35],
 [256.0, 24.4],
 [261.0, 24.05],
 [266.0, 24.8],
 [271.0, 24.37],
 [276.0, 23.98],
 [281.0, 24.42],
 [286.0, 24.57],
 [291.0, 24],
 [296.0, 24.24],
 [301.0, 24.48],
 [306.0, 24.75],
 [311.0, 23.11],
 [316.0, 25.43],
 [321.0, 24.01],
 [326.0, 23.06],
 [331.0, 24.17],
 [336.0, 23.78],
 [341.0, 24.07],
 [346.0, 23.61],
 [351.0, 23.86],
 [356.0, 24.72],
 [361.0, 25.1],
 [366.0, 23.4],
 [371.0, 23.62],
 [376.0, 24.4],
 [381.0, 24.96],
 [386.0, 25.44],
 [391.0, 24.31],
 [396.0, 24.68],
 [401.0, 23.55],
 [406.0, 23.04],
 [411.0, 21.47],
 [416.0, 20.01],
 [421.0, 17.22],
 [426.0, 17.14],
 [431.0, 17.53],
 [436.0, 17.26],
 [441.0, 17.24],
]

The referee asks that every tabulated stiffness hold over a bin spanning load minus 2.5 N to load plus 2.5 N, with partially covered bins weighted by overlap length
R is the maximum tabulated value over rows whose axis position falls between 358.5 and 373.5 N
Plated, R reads 25.1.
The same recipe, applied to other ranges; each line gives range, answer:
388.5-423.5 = 24.68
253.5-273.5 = 24.8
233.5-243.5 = 24.17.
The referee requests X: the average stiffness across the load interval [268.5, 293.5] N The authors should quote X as 24.3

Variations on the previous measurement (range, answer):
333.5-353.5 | 23.8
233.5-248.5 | 23.9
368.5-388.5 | 24.6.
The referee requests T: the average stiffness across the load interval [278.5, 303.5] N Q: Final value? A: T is 24.3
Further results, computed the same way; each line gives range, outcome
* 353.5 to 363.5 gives 24.9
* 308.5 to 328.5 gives 23.9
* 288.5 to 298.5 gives 24.1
